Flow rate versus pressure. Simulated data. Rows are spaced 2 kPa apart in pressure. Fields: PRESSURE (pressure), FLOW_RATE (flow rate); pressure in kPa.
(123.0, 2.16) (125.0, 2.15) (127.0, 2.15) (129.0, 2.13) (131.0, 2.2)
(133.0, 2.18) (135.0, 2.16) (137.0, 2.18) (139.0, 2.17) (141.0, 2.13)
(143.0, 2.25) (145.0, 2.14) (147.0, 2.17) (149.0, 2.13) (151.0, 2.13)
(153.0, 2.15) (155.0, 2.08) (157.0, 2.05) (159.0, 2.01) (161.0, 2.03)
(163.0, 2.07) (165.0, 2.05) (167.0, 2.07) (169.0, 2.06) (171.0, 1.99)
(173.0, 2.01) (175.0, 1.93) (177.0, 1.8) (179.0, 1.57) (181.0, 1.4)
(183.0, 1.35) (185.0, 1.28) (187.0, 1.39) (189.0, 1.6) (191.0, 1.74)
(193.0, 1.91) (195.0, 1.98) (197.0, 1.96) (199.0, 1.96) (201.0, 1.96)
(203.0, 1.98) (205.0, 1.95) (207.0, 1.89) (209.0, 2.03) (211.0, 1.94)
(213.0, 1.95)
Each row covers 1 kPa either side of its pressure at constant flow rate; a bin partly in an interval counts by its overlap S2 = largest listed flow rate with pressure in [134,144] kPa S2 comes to 2.25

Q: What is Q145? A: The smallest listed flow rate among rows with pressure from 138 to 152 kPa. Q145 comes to 2.13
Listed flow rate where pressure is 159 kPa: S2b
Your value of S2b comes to 2.01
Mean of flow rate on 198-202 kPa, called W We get 1.96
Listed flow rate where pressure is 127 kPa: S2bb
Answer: 2.15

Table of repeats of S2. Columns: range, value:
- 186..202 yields 1.98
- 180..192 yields 1.74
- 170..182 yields 2.01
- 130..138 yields 2.2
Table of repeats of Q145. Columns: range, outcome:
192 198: 1.91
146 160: 2.01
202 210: 1.89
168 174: 1.99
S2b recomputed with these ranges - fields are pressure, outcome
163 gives 2.07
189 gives 1.6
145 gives 2.14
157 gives 2.05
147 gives 2.17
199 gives 1.96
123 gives 2.16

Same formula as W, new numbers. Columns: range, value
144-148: 2.16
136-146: 2.17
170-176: 1.98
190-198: 1.9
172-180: 1.83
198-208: 1.95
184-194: 1.58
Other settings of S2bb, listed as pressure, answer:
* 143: 2.25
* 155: 2.08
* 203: 1.98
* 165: 2.05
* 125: 2.15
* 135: 2.16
